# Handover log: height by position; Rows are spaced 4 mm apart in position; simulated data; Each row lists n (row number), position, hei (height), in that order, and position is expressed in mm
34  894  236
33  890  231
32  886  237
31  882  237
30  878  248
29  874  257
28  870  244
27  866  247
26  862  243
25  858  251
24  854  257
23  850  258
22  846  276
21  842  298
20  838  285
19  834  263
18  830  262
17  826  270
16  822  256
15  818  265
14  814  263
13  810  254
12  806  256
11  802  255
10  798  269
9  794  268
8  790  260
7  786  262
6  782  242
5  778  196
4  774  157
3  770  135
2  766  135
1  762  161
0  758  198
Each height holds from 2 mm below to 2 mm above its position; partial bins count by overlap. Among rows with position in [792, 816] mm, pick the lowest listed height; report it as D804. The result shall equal 254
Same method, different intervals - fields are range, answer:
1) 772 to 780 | 157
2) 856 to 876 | 243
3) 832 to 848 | 263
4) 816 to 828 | 256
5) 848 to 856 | 257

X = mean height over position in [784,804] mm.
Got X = 263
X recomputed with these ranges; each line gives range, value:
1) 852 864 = 250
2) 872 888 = 245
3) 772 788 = 214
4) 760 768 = 148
